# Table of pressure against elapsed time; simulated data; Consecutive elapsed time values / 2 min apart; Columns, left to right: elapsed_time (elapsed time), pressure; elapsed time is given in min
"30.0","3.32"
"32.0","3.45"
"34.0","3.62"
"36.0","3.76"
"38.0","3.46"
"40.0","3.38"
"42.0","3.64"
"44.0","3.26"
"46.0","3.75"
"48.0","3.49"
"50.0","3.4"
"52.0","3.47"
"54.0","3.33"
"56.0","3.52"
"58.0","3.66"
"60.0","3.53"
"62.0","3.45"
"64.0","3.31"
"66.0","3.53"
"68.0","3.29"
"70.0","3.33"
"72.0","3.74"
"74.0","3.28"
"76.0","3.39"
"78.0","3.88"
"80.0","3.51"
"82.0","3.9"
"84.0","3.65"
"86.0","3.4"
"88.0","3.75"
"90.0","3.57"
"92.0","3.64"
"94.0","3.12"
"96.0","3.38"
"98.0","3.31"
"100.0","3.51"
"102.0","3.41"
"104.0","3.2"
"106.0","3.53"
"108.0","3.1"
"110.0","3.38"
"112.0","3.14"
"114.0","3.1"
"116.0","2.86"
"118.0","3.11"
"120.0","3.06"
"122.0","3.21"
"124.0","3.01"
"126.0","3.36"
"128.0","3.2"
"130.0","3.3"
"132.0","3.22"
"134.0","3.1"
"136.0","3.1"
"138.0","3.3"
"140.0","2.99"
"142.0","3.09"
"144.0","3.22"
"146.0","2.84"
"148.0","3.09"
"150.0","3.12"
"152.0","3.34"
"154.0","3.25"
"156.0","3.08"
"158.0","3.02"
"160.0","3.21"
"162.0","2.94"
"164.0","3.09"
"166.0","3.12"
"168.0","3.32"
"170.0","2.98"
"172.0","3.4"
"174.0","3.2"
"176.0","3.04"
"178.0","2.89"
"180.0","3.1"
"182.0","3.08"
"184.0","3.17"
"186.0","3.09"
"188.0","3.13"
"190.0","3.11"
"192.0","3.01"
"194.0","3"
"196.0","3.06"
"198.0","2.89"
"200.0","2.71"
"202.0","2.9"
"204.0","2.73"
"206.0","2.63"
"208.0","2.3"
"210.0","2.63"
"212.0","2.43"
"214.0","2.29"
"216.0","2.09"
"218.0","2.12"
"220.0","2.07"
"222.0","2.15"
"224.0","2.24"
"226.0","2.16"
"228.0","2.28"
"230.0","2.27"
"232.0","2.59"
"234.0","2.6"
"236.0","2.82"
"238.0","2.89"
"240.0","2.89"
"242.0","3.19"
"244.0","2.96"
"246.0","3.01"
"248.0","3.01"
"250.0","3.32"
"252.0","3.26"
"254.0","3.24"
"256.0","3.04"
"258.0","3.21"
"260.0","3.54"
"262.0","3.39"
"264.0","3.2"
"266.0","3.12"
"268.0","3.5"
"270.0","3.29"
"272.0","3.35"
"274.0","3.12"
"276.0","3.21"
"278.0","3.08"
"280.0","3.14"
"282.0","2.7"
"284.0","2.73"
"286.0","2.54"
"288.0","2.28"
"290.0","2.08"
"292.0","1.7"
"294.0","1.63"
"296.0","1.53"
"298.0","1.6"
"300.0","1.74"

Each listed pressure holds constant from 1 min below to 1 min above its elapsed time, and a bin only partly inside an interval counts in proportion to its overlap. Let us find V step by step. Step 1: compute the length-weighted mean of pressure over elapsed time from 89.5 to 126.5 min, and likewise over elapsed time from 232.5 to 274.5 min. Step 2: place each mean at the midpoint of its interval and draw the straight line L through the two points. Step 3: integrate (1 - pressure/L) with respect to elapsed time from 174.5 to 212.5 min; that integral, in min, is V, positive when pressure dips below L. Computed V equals 3.4 min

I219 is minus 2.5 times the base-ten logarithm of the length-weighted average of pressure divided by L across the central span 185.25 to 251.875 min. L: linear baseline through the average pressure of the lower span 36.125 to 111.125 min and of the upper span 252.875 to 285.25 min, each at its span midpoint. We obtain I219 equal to 0.21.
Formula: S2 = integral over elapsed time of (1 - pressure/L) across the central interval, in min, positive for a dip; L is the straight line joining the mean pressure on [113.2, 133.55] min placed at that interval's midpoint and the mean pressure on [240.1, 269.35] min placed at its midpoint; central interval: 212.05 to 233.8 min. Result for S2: 6.4 min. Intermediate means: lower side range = 3.14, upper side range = 3.2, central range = 2.25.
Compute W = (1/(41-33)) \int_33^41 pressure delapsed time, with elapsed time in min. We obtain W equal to 3.55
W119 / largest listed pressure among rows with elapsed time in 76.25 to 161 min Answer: 3.9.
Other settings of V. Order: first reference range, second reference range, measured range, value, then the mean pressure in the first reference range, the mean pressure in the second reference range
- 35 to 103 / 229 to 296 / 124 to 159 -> 1.3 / 3.5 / 2.89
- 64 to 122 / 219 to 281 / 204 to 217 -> 2.7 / 3.39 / 2.94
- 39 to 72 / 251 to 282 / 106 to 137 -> 2.1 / 3.47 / 3.23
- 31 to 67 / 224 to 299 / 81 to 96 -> -0.9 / 3.5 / 2.79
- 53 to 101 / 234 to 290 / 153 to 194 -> 2.0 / 3.5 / 3.05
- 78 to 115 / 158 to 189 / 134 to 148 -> 0.7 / 3.43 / 3.11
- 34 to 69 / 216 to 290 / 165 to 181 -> -0.1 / 3.49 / 2.85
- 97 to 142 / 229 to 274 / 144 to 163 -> 0.4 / 3.2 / 3.08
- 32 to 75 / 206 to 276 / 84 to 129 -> 0.0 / 3.48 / 2.81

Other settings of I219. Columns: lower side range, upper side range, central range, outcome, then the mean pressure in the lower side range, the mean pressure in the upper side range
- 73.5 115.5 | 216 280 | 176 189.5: 0.02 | 3.43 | 2.9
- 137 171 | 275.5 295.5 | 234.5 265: -0.18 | 3.12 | 2.47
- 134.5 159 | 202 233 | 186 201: -0.15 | 3.12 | 2.35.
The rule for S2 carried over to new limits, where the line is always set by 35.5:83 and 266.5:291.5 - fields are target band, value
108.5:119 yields 0.8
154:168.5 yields 0.5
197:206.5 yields 1.0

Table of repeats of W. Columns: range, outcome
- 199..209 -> 2.65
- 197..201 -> 2.8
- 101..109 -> 3.31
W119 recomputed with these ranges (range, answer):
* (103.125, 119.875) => 3.53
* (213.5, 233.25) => 2.59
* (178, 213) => 3.17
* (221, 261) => 3.54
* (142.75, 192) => 3.4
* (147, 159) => 3.34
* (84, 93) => 3.75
